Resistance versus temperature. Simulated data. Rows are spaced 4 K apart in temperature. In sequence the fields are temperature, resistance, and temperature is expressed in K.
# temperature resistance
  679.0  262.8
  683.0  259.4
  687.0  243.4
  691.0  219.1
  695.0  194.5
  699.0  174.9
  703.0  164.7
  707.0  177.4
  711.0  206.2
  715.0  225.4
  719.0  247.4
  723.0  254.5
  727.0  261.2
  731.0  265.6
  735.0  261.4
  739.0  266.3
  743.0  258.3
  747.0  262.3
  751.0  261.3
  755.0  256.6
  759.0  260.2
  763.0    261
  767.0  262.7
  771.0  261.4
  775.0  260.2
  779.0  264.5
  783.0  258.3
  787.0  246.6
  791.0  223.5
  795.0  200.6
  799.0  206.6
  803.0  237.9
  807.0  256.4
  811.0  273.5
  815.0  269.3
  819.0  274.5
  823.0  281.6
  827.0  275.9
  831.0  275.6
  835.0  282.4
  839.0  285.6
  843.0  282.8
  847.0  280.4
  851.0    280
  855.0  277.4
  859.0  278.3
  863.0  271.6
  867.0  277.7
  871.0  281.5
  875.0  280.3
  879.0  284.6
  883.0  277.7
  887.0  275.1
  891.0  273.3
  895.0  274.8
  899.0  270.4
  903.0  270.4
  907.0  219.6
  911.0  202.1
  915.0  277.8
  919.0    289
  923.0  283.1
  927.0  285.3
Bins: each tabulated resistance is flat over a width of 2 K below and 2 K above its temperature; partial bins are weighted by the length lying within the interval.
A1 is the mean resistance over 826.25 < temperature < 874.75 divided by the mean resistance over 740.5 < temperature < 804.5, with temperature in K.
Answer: 1.1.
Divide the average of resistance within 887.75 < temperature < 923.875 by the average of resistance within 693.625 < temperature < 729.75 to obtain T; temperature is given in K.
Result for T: 1.23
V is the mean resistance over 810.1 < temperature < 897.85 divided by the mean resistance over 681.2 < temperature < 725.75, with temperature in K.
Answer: 1.29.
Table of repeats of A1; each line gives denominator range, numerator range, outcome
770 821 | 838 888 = 1.12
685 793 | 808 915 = 1.13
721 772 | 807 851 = 1.06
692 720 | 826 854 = 1.42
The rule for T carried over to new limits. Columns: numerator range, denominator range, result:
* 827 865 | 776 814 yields 1.15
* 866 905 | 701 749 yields 1.16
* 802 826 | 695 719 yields 1.37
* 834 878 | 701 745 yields 1.19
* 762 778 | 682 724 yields 1.23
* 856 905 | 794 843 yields 1.05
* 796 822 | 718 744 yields 0.97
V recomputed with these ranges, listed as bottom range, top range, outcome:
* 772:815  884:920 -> 1.07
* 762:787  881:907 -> 1.04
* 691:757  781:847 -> 1.11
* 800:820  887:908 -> 1.02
